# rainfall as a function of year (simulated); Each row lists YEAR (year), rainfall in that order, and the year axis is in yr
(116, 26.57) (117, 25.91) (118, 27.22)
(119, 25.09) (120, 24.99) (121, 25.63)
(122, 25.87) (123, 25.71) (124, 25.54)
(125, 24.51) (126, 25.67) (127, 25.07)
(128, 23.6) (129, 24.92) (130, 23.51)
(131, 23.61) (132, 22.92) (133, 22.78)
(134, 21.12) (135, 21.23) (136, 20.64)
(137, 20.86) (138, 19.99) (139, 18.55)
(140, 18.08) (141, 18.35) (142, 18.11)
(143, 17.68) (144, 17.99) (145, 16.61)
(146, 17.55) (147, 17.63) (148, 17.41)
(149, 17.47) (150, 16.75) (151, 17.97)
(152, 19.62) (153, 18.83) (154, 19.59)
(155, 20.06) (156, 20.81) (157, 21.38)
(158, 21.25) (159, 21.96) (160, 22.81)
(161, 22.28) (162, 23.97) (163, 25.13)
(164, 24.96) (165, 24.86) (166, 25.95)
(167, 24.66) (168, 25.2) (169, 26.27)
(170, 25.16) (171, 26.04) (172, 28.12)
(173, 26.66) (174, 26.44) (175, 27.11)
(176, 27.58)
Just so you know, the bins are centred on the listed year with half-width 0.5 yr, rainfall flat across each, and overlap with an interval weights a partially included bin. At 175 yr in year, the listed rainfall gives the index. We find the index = 27.11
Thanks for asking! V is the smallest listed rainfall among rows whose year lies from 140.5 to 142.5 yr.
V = 18.11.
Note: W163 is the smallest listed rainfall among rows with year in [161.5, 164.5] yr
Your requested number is 23.97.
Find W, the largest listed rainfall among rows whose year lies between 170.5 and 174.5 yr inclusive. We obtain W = 28.12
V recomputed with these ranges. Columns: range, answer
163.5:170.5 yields 24.66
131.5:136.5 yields 20.64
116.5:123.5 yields 24.99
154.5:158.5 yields 20.06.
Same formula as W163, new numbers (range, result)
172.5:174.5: 26.44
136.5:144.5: 17.68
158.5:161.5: 21.96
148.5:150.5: 16.75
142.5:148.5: 16.61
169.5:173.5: 25.16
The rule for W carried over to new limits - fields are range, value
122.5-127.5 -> 25.71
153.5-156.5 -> 20.81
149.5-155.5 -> 20.06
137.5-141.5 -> 19.99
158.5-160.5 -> 22.81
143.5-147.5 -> 17.99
